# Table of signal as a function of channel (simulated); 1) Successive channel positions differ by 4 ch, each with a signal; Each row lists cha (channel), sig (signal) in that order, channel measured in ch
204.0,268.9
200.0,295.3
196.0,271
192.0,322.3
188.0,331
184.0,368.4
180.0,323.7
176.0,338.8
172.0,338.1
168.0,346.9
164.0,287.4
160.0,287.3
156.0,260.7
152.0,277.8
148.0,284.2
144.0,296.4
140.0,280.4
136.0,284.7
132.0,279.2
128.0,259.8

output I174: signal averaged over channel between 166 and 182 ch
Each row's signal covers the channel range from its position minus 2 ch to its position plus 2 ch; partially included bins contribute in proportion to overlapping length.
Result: 337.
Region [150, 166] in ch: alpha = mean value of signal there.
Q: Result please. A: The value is 278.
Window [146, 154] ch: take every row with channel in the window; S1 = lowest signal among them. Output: 277.8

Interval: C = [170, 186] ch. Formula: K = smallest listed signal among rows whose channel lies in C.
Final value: 323.7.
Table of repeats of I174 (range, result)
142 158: 280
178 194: 336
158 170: 307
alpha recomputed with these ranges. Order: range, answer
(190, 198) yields 297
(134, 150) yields 286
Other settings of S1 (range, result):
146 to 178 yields 260.7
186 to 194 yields 322.3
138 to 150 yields 280.4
